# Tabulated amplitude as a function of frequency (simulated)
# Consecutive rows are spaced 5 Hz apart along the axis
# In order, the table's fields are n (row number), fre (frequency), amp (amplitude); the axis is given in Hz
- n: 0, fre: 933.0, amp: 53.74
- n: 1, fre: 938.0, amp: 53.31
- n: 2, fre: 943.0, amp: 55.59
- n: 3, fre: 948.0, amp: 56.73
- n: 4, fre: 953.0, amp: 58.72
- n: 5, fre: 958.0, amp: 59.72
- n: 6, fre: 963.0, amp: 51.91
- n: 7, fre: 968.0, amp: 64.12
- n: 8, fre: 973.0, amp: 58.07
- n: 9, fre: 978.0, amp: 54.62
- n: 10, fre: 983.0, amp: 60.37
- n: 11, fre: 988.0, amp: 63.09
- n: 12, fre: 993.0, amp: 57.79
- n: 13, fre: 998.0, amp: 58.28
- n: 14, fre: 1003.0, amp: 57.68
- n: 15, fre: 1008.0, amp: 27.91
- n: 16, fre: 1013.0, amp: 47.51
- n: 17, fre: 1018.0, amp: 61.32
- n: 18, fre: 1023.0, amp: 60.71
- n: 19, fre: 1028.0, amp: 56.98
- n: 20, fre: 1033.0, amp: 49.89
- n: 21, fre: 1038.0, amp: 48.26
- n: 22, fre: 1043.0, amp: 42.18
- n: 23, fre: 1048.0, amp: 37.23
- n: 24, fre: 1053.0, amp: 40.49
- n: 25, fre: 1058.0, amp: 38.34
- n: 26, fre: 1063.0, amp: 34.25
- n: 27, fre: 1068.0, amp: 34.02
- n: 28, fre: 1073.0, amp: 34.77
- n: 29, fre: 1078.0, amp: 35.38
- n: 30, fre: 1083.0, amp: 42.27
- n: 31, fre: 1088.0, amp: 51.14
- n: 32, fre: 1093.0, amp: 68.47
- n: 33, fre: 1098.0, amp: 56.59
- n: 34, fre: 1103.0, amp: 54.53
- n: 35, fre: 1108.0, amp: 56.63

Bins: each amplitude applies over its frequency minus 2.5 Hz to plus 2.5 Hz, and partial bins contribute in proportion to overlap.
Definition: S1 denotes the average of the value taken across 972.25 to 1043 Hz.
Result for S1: 53.9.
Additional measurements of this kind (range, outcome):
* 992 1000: 58.1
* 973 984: 57.2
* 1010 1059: 48.4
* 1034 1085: 39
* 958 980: 57.5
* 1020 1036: 55.8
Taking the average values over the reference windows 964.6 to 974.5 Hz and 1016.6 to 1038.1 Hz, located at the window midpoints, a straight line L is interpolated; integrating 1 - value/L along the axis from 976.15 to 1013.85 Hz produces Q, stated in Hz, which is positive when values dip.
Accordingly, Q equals 3.2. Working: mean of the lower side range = 60.6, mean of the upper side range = 55.9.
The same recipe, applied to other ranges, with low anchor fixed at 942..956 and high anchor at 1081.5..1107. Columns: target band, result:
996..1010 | 2.0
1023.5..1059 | 6.4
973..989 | -0.6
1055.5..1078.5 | 8.4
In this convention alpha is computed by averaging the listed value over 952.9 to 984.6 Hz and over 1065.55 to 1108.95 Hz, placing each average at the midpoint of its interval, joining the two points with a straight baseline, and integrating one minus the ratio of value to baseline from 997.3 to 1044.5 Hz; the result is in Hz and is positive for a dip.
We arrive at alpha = 2.3 Hz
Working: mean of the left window 58.1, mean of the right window 47.9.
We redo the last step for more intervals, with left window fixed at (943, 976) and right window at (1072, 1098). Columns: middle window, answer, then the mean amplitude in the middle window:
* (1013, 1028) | -1.4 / 58.1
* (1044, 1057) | 3.0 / 39.2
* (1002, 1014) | 2.6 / 42.3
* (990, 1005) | -0.9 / 58.1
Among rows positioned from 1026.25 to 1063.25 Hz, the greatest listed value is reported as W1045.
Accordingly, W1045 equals 56.98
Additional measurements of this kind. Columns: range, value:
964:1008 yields 64.12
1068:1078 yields 35.38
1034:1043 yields 48.26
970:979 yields 58.07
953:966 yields 59.72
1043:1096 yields 68.47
